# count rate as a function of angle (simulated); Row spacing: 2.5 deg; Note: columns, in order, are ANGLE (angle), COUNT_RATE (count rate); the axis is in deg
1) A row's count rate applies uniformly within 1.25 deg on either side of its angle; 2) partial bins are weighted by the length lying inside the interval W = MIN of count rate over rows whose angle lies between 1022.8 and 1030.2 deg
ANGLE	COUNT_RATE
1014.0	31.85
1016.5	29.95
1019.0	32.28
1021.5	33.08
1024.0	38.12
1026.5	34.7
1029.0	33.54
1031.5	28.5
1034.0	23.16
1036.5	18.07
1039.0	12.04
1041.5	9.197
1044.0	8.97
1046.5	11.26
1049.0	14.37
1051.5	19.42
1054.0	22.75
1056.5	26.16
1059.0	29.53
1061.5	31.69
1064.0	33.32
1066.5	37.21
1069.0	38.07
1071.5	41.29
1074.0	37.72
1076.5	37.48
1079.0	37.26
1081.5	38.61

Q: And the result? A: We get 33.54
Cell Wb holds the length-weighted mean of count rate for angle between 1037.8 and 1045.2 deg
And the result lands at 10.1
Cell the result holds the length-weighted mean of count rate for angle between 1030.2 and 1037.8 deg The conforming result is 23.2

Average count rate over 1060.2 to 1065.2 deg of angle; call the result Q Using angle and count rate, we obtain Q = 32.5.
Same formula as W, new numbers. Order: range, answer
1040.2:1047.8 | 8.97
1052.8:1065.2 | 22.75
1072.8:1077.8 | 37.48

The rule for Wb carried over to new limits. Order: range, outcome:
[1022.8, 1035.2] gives 31.6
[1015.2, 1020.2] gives 31.1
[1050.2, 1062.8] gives 25.9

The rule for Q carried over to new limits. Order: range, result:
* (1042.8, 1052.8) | 13.6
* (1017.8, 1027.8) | 34.6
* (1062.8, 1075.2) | 37.5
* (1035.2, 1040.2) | 15.2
